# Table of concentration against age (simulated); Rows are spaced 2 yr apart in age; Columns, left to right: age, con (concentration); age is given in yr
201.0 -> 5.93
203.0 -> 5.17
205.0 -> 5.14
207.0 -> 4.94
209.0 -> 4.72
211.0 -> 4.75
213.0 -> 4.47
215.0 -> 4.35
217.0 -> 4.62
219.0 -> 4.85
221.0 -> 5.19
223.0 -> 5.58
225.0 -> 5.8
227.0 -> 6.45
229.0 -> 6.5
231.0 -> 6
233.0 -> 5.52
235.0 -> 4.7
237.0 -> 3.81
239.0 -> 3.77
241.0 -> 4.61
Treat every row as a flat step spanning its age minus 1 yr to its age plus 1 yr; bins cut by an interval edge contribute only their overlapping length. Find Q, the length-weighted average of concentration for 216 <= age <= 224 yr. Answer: 5.06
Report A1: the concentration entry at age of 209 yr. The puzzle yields 4.72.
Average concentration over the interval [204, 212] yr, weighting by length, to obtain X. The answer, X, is 4.89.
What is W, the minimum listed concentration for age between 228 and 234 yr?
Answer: 5.52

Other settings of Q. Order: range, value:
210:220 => 4.61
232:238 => 4.68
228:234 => 6.01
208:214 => 4.65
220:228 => 5.75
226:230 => 6.47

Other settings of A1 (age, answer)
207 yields 4.94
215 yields 4.35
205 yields 5.14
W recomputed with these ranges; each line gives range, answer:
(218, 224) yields 4.85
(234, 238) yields 3.81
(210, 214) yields 4.47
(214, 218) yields 4.35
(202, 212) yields 4.72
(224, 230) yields 5.8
